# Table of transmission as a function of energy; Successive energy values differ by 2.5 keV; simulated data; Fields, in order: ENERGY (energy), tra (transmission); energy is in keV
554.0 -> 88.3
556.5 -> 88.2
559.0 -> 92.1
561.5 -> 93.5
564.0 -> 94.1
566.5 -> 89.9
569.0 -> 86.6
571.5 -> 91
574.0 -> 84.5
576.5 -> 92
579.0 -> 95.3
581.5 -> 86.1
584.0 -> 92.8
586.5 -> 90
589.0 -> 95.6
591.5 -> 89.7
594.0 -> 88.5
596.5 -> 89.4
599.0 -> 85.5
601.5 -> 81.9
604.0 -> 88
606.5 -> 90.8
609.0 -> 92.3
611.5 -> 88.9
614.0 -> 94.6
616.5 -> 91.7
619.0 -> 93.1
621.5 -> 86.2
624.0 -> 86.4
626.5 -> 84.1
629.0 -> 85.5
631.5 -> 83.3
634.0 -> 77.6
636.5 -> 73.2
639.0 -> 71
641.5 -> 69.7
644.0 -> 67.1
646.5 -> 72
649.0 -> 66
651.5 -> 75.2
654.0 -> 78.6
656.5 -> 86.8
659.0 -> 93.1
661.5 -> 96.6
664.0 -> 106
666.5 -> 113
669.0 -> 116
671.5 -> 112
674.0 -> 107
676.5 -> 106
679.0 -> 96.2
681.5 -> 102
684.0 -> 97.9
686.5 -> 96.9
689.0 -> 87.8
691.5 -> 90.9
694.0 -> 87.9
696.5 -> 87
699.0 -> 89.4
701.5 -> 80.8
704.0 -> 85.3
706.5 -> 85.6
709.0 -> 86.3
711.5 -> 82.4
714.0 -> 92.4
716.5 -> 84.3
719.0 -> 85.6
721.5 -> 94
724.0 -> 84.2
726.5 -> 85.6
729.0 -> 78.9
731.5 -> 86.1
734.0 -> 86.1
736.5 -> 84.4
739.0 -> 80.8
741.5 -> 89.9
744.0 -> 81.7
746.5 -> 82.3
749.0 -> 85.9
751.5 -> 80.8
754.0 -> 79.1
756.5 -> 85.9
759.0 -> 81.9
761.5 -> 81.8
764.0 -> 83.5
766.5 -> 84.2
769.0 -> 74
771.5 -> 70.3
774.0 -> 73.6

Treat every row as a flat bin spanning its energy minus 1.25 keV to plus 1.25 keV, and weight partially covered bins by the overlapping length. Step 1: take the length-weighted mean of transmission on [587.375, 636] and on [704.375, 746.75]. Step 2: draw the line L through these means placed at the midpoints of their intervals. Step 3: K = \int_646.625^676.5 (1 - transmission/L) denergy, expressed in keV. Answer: -2.9 keV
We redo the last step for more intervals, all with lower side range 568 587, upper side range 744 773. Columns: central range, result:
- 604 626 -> -0.5 keV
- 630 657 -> 3.8 keV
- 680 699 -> -1.9 keV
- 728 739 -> -0.2 keV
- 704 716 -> -0.5 keV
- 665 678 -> -3.9 keV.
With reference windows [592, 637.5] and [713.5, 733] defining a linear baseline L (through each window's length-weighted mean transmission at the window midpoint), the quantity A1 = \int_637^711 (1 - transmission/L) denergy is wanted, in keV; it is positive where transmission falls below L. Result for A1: -2.8 keV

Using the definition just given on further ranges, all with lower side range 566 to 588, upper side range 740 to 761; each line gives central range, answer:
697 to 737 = -0.5 keV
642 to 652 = 2.0 keV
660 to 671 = -2.7 keV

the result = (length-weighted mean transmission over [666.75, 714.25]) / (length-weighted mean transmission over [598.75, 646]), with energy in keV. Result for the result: 1.1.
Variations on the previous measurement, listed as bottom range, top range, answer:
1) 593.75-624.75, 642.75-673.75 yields 1.02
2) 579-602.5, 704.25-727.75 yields 0.97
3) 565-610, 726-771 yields 0.92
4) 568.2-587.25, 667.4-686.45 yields 1.17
